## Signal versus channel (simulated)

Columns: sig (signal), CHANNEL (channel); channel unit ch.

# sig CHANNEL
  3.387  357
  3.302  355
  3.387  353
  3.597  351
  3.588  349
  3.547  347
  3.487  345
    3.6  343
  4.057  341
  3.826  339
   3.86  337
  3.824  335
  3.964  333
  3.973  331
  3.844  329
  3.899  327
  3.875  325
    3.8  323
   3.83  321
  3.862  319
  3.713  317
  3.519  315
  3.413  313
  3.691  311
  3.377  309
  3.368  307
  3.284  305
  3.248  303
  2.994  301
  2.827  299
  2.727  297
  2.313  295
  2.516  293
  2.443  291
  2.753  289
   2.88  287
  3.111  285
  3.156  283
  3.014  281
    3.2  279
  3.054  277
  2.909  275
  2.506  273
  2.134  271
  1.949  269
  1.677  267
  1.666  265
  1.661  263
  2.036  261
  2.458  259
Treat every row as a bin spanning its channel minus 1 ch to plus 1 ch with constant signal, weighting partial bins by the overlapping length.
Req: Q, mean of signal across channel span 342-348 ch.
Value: 3.54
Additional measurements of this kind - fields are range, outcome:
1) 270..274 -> 2.32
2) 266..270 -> 1.81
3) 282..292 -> 2.87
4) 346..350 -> 3.57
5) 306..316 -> 3.47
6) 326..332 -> 3.91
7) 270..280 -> 2.76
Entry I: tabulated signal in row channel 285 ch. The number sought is 3.111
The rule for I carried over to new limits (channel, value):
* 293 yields 2.516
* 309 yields 3.377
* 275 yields 2.909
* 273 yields 2.506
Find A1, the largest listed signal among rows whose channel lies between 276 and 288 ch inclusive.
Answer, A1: 3.2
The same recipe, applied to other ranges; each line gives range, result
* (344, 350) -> 3.588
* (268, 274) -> 2.506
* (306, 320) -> 3.862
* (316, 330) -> 3.899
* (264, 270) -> 1.949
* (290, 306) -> 3.284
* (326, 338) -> 3.973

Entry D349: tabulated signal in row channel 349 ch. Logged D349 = 3.588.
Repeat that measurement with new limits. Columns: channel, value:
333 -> 3.964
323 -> 3.8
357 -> 3.387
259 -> 2.458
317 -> 3.713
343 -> 3.6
